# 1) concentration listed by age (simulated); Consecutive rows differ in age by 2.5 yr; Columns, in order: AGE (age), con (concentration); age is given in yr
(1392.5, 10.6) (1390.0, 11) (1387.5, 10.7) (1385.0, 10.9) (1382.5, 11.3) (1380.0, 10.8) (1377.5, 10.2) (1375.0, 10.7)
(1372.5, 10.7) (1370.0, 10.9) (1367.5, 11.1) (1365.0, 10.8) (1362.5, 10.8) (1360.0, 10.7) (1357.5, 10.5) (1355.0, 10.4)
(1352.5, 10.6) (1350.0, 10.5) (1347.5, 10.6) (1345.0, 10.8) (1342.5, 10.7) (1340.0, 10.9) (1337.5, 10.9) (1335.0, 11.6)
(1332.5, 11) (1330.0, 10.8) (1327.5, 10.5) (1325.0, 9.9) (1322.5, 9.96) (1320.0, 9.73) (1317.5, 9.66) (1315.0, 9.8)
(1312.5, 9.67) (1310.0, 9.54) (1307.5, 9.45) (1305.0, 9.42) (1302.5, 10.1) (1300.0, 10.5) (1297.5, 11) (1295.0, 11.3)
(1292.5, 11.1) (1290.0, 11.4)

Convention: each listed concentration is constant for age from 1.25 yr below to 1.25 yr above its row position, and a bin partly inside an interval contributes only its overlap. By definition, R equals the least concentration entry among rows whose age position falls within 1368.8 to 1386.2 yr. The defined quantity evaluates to 10.2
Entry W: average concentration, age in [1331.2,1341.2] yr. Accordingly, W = 11.1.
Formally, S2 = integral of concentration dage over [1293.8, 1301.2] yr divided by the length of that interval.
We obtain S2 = 10.9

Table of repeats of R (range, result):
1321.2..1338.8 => 9.9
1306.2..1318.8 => 9.45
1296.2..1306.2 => 9.42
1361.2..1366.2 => 10.8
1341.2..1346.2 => 10.7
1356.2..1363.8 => 10.5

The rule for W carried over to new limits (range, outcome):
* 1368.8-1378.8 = 10.6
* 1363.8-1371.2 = 10.9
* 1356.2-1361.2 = 10.6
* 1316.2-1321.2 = 9.7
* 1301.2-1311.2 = 9.63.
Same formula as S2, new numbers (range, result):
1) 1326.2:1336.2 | 11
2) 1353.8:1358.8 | 10.5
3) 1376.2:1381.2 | 10.5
